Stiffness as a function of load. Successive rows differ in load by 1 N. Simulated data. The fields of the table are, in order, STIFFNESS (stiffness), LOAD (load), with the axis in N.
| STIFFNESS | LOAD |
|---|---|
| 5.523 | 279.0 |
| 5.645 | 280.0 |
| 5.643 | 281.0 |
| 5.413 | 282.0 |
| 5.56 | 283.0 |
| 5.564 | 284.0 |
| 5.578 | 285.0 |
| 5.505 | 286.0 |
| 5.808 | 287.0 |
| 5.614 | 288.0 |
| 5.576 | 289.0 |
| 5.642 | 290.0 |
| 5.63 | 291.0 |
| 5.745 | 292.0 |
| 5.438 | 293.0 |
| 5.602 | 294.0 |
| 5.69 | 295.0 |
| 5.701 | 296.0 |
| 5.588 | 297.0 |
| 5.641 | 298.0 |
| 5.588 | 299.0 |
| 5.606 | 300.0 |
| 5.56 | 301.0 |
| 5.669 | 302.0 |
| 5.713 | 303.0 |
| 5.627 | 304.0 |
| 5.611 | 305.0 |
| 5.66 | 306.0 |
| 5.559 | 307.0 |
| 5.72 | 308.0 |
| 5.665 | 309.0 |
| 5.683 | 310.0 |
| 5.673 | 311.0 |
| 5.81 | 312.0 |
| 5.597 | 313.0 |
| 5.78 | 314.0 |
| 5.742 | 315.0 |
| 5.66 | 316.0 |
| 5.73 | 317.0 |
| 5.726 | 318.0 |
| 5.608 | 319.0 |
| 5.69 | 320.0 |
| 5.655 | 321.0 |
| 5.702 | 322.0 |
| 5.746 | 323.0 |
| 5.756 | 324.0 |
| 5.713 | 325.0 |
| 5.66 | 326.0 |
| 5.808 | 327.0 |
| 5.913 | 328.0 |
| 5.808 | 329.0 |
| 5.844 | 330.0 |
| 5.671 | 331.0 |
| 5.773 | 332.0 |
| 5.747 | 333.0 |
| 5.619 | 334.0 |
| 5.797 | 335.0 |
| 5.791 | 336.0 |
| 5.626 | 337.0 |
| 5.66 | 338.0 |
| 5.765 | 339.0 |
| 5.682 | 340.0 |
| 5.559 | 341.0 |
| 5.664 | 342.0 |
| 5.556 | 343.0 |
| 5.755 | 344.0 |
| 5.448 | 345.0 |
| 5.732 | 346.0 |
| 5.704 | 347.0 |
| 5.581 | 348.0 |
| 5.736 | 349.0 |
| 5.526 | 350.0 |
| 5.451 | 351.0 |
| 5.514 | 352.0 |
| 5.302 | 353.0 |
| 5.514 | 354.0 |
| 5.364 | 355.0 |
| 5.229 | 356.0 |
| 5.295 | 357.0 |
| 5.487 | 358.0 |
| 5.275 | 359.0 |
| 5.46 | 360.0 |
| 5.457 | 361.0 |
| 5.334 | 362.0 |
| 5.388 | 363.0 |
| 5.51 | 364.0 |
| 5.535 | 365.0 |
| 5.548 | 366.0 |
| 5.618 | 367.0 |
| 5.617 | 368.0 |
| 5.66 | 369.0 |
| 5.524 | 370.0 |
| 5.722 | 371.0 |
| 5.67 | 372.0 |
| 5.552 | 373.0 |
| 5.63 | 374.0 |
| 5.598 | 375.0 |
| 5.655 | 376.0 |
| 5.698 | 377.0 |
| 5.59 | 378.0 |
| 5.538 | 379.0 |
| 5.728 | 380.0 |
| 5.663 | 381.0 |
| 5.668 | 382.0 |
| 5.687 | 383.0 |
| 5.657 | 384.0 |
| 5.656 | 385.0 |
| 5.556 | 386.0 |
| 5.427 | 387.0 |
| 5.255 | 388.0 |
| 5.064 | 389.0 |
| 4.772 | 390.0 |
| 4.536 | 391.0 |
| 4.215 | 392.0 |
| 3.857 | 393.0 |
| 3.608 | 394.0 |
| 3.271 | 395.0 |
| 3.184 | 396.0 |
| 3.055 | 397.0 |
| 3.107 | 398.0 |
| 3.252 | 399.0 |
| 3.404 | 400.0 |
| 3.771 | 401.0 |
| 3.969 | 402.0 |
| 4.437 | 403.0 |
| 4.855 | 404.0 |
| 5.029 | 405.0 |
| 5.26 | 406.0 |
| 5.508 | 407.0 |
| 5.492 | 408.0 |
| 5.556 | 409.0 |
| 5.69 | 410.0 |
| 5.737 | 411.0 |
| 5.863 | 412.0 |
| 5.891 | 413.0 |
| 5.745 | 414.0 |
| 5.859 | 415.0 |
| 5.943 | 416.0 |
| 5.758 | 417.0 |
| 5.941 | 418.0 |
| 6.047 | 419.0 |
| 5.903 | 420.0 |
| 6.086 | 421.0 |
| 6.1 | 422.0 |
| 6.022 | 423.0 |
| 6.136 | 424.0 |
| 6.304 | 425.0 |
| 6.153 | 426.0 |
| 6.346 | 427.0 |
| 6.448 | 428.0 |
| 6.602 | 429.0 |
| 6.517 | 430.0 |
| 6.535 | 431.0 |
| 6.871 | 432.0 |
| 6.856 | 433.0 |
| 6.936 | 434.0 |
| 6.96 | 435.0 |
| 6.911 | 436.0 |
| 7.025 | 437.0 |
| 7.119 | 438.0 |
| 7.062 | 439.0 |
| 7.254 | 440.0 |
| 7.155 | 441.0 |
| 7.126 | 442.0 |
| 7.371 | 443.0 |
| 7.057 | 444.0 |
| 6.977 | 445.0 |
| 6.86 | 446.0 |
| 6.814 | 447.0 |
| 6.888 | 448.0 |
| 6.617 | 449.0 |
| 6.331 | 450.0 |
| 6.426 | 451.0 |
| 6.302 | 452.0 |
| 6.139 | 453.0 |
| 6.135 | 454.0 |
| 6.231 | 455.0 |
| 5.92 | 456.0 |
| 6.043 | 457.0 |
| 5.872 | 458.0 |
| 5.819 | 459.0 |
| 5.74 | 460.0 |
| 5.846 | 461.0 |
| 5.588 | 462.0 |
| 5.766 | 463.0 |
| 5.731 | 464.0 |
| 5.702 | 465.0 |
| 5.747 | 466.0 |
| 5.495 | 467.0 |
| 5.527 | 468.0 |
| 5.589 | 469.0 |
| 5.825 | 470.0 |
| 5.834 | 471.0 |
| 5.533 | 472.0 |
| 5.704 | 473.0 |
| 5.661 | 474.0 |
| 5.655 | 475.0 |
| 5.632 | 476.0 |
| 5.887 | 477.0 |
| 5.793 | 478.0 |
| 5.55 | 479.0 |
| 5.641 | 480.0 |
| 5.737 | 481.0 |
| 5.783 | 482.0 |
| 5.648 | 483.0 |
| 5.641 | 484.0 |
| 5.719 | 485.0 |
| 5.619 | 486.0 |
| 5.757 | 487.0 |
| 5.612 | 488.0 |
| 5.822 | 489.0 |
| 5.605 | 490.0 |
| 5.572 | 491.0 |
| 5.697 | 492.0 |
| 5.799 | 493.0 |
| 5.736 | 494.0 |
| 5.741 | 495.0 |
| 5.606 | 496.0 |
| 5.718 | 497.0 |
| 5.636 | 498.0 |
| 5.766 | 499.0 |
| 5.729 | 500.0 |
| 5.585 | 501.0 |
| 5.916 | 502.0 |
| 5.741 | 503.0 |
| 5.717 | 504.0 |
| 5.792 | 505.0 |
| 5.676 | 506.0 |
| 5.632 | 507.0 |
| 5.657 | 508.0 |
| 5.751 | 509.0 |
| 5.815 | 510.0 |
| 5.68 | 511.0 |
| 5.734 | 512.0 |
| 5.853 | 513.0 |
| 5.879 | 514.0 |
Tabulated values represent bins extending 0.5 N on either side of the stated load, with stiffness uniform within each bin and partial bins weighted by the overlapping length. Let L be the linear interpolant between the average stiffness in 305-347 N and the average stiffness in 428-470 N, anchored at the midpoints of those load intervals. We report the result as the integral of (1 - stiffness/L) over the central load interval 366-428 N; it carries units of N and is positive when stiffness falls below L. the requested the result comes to 8.7 N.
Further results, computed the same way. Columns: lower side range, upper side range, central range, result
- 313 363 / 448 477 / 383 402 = 4.8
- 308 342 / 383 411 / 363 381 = -2.3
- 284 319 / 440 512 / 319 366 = 0.9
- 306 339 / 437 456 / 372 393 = 2.8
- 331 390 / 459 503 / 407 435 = -2.5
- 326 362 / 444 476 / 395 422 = 3.9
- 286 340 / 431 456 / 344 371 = 2.5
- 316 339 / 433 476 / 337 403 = 8.2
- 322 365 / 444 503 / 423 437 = -1.9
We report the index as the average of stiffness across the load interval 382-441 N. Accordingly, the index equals 5.52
